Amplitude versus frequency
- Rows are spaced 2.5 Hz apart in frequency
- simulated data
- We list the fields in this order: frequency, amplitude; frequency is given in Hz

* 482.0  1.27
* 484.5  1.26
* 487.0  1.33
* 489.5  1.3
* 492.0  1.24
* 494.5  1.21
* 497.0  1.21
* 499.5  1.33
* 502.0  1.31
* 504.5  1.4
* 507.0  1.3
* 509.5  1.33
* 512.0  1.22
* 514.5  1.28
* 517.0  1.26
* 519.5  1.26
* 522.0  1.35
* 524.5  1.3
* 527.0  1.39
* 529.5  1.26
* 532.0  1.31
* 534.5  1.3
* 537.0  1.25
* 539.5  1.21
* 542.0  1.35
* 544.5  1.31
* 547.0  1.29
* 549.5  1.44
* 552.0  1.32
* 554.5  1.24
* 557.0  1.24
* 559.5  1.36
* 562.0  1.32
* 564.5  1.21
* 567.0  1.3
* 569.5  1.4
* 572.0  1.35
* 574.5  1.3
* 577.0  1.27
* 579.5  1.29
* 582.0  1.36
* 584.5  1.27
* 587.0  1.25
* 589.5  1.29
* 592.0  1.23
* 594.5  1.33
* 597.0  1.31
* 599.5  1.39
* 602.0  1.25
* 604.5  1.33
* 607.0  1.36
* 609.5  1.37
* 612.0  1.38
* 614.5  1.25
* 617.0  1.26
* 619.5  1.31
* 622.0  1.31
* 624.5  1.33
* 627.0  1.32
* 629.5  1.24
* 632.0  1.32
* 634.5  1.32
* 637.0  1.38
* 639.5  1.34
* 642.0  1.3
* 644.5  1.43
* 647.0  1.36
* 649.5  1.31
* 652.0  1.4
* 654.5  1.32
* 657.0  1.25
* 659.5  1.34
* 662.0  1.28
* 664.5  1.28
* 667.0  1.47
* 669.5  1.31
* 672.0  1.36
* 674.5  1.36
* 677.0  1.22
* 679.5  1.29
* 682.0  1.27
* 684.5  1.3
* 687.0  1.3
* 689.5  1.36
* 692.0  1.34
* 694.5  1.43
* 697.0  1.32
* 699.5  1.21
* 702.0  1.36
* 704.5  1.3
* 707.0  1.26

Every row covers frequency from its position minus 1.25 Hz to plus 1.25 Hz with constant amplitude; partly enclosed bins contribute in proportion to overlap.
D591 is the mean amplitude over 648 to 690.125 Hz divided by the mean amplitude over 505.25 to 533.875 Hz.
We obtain 1.0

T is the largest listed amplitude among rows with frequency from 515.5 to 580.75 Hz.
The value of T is 1.44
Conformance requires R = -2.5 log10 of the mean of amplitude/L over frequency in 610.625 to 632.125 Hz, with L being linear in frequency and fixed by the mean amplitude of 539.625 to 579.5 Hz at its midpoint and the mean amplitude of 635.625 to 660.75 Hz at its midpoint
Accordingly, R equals 0.03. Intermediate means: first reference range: 1.31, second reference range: 1.34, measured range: 1.3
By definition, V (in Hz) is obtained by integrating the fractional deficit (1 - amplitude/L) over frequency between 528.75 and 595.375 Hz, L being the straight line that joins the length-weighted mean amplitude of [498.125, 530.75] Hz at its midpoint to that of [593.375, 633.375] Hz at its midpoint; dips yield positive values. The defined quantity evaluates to 0.7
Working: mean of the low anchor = 1.31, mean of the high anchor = 1.32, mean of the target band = 1.3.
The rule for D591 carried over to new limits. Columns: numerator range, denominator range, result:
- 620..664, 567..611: 1.01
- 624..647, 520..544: 1.02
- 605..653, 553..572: 1.02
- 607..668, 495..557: 1.02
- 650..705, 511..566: 1.02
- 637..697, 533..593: 1.03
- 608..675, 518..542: 1.03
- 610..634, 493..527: 1.01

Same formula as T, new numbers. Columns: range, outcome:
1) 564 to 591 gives 1.4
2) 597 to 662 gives 1.43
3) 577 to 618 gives 1.39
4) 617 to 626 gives 1.33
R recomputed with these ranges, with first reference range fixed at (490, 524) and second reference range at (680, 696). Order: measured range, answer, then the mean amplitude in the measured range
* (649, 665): 0.01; 1.31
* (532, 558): 0.00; 1.3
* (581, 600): 0.01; 1.3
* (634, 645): -0.03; 1.35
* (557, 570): -0.01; 1.31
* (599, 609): -0.02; 1.33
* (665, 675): -0.03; 1.37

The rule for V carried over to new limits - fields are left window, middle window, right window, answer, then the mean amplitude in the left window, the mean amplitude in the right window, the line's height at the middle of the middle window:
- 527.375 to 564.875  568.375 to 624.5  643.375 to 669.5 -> 0.3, 1.3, 1.34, 1.32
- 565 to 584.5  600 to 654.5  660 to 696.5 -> -0.3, 1.32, 1.33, 1.32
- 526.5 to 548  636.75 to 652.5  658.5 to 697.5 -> -0.5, 1.29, 1.33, 1.32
